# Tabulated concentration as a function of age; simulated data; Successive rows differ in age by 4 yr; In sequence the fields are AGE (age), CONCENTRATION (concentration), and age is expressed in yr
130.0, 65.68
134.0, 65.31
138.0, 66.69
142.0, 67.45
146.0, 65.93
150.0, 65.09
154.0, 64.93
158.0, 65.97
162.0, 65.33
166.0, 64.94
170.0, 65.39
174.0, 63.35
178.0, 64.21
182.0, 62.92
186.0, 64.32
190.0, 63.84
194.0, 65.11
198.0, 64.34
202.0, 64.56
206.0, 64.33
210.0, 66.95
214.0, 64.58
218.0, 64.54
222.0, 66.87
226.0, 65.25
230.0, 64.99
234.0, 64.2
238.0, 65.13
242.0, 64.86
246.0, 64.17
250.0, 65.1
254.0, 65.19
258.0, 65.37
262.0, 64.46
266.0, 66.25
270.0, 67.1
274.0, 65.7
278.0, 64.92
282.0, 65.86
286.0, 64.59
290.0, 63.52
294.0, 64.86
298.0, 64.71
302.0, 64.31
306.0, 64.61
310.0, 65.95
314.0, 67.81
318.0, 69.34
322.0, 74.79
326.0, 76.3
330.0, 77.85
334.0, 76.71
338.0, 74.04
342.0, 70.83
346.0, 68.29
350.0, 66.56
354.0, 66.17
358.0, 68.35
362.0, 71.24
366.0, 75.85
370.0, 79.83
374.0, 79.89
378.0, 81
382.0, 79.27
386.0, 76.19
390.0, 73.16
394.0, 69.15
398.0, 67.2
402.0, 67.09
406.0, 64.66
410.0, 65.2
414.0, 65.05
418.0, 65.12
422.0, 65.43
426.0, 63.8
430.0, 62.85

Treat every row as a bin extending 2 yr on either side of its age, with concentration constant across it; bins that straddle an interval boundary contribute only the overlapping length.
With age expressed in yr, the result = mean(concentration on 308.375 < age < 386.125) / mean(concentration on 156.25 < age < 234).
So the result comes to 1.13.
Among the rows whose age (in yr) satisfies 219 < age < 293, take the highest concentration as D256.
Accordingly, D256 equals 67.1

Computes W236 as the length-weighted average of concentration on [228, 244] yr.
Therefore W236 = 64.8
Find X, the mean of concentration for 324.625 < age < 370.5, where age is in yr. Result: 72.4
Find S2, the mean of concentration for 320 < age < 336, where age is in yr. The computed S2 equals 76.4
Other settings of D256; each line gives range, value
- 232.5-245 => 65.13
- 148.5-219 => 66.95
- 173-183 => 64.21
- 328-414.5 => 81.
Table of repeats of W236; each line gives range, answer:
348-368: 69.6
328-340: 76.2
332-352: 71.3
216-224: 65.7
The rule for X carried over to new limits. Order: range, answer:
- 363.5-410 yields 73.5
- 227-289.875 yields 65.1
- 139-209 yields 64.9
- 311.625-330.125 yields 72.6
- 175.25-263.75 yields 64.8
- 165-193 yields 64.1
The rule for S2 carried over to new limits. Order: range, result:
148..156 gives 65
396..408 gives 66.3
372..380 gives 80.4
